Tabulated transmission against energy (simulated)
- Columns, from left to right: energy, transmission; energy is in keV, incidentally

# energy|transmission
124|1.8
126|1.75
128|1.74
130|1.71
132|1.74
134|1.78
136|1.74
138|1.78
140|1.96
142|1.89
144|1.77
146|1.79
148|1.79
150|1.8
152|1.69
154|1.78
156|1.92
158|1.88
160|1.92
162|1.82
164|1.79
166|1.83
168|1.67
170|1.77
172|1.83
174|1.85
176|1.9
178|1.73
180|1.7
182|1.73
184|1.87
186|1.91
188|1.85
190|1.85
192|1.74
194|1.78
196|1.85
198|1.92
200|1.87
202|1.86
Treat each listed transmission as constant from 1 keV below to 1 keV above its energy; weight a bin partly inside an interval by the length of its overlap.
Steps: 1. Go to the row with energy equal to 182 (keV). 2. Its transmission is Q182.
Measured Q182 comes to 1.73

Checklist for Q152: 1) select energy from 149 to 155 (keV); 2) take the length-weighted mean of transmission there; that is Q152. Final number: 1.76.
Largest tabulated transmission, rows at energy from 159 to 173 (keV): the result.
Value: 1.92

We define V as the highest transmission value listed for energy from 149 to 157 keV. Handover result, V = 1.92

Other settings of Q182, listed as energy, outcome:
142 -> 1.89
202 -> 1.86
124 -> 1.8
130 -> 1.71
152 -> 1.69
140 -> 1.96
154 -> 1.78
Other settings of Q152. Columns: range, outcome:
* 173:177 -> 1.88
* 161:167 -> 1.81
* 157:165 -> 1.85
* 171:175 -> 1.84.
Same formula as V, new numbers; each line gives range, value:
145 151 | 1.8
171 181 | 1.9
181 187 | 1.91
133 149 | 1.96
